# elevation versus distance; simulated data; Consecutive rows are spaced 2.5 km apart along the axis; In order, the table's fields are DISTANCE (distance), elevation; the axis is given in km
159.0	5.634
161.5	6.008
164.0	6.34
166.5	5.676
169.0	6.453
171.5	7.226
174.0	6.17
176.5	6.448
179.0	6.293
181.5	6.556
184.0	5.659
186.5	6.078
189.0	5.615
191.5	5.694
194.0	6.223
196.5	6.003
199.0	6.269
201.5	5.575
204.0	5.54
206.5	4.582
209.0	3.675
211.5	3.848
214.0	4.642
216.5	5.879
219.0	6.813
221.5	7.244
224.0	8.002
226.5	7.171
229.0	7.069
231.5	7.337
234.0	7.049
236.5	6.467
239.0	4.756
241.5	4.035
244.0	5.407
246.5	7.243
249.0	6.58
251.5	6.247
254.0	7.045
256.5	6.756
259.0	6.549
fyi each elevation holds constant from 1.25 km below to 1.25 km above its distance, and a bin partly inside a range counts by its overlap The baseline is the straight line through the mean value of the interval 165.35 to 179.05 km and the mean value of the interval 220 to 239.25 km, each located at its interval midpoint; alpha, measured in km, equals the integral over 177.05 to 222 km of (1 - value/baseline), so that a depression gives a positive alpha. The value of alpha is 6.8 km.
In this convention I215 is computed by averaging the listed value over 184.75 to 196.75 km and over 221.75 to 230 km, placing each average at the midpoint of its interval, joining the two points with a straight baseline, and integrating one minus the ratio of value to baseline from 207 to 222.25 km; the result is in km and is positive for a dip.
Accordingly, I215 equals 3.8 km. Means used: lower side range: 5.9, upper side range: 7.4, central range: 5.25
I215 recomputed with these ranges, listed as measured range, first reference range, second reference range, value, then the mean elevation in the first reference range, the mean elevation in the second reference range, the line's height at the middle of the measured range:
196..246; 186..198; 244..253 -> 2.77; 5.92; 6.52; 6.23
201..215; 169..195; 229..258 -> 3.71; 6.21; 6.3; 6.25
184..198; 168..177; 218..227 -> 1.95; 6.59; 7.33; 6.86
